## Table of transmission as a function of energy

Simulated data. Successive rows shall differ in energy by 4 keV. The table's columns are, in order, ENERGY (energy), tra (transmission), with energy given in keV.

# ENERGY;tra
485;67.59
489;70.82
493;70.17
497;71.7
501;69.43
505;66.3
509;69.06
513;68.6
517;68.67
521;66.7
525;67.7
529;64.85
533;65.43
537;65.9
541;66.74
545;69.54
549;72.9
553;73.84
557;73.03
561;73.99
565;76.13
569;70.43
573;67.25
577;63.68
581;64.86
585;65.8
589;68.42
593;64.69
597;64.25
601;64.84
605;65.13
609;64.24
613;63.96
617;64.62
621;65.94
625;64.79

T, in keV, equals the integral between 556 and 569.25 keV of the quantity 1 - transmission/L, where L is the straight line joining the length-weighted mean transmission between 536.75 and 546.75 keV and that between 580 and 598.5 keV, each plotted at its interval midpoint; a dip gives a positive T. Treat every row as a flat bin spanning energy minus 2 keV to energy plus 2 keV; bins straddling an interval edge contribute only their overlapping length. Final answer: -1.40 keV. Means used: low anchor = 67.6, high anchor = 65.7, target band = 73.8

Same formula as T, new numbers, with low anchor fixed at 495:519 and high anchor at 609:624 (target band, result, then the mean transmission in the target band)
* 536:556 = -0.8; 70.1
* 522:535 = 0.4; 66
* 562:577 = -0.9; 70.4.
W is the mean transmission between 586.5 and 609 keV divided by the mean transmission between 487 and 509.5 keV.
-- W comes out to 0.94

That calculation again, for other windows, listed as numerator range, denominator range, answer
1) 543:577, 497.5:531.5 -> 1.06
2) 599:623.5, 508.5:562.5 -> 0.94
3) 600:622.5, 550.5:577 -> 0.90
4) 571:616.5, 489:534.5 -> 0.96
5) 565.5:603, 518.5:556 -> 0.97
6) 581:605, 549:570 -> 0.89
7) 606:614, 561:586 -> 0.94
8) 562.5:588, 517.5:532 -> 1.02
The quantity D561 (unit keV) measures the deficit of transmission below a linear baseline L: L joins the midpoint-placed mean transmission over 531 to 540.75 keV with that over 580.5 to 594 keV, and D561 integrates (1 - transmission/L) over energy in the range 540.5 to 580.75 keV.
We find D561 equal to -2.83 keV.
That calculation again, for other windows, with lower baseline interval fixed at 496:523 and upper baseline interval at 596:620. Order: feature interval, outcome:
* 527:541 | 0.4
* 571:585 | 0.1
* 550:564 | -1.5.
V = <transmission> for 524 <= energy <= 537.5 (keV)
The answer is 65.8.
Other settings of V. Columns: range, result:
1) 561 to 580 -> 69.6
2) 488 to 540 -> 68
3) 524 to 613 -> 67.8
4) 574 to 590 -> 65.6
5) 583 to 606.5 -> 65.5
